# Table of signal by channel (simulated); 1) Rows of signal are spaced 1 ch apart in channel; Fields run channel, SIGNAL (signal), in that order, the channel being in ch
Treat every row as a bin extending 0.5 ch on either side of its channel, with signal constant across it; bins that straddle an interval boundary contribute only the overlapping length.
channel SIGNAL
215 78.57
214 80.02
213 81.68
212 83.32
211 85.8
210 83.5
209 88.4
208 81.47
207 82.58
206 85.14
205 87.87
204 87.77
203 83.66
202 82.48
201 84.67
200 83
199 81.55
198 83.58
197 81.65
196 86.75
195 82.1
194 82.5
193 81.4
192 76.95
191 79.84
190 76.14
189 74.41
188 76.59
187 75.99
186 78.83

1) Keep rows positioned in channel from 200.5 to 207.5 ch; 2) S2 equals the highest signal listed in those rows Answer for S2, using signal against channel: 87.87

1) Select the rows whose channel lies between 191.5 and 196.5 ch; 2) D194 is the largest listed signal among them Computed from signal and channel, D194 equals 86.75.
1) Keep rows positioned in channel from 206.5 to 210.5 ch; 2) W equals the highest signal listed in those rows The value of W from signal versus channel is 88.4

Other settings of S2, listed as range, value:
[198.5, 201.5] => 84.67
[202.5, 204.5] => 87.77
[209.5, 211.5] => 85.8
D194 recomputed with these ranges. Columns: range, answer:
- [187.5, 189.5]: 76.59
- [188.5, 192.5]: 79.84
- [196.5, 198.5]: 83.58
